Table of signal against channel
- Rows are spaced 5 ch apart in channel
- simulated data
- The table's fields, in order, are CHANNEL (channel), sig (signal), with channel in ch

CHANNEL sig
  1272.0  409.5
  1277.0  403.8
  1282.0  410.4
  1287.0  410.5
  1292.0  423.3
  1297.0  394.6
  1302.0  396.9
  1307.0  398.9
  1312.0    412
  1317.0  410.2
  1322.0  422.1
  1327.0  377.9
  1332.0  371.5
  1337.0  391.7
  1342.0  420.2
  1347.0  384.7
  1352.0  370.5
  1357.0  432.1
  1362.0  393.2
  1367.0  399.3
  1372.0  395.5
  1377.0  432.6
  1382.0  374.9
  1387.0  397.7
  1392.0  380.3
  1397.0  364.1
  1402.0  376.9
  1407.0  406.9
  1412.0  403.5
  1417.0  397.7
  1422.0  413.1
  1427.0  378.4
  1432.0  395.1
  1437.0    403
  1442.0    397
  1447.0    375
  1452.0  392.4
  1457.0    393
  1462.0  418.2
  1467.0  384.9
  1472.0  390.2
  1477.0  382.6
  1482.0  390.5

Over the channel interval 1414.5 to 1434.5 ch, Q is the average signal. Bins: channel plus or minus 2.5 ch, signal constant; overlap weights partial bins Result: 396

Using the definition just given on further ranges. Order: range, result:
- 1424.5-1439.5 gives 392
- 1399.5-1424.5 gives 400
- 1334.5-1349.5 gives 399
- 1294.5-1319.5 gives 403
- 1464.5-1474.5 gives 388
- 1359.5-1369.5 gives 396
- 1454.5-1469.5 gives 399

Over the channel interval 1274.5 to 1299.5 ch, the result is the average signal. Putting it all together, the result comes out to 409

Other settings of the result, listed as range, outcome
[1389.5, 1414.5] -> 386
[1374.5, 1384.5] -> 404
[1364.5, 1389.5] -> 400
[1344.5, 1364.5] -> 395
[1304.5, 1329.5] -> 404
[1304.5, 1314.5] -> 405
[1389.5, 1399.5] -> 372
